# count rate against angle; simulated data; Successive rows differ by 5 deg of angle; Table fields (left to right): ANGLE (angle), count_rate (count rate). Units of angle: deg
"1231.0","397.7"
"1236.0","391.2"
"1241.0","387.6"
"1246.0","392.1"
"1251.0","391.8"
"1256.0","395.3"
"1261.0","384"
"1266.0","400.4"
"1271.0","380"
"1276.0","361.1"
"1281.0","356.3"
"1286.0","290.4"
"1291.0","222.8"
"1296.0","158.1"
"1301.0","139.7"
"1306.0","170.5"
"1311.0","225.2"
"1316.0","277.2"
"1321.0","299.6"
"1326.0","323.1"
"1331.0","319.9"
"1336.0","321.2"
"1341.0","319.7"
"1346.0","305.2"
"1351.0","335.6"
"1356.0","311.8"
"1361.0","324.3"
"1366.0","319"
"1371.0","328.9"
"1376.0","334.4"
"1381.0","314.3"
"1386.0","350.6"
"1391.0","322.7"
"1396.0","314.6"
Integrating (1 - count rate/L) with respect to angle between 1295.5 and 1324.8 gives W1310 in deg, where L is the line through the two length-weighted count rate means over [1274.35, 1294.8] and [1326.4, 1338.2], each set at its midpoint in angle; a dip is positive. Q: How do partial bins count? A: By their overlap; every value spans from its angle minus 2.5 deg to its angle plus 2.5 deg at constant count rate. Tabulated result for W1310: 8.5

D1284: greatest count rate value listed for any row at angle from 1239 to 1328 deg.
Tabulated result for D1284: 400.4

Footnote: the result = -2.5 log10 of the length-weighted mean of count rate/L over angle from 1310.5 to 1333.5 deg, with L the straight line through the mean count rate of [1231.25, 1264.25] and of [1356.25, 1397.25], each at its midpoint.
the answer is 0.20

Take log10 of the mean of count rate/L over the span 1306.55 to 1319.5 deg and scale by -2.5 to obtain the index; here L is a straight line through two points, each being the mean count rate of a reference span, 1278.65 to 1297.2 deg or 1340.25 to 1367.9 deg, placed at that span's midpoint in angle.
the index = 0.17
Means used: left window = 263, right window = 319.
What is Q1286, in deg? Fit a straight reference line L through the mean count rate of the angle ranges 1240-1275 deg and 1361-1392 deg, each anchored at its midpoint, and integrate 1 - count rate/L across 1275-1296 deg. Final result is 5.0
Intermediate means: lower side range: 389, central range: 286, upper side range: 328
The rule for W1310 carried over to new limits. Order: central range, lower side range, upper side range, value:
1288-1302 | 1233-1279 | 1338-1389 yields 7.0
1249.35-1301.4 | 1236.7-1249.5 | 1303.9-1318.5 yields -0.8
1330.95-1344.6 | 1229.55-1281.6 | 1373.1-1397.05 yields 1.2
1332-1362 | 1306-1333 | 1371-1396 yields -2.0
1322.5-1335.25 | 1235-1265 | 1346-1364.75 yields 0.7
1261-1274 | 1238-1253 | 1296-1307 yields -4.0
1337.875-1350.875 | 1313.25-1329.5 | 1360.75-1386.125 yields -0.2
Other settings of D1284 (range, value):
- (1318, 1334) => 323.1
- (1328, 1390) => 350.6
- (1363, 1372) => 328.9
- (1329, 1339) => 321.2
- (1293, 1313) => 225.2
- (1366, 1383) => 334.4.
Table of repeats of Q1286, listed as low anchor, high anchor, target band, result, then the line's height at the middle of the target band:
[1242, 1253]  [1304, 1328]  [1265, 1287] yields -1.44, 337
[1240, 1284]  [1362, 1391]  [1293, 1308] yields 8.50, 364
